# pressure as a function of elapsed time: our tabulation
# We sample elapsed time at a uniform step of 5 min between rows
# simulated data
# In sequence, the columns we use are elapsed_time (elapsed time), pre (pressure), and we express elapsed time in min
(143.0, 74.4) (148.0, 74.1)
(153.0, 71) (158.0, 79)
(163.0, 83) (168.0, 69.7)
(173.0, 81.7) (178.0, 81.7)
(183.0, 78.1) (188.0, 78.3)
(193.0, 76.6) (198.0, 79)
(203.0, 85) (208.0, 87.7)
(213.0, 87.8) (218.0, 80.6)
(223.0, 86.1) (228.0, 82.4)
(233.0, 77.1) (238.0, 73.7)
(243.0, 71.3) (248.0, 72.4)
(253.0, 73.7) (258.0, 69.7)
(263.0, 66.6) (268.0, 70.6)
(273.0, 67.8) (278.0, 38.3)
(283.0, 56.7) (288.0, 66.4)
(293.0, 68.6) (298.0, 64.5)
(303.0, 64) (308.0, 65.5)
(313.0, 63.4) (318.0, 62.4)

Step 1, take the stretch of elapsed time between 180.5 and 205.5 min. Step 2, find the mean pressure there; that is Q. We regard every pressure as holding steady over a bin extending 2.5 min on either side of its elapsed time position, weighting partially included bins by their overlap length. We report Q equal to 79.4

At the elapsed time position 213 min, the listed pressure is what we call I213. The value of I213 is 87.8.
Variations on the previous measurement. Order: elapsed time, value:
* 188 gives 78.3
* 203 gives 85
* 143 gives 74.4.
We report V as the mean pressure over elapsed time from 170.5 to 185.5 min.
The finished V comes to 80.5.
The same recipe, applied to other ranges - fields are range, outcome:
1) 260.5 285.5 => 60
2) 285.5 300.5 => 66.5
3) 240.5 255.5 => 72.5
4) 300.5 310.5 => 64.8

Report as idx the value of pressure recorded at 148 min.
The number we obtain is 74.1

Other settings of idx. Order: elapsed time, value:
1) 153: 71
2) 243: 71.3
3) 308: 65.5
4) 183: 78.1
